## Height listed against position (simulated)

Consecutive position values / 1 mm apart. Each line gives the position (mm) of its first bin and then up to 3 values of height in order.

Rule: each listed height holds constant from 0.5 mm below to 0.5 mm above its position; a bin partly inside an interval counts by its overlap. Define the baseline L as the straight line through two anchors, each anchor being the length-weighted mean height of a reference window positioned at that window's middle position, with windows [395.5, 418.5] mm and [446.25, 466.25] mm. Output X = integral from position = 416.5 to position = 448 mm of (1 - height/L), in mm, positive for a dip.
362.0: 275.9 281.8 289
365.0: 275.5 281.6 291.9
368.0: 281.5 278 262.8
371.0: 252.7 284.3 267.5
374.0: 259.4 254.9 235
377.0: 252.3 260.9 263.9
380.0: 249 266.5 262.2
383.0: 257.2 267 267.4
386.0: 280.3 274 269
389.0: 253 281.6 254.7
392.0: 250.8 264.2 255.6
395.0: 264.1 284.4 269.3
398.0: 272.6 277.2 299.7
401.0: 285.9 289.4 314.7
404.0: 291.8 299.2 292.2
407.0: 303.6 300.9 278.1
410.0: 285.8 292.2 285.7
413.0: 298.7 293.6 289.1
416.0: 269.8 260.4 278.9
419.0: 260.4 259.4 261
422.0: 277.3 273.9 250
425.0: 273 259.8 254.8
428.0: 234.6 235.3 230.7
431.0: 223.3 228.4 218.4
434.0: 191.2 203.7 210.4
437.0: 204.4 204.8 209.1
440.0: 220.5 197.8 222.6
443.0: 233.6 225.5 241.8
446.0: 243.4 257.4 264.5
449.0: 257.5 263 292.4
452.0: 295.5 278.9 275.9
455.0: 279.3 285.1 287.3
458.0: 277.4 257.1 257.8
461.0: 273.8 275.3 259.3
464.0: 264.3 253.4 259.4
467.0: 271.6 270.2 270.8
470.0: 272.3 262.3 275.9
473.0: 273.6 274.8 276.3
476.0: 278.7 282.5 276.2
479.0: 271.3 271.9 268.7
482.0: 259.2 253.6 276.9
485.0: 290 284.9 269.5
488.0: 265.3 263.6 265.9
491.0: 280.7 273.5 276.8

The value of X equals 4.7 mm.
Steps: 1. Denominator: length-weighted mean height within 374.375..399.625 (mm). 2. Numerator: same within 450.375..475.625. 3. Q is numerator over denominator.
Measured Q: 1.0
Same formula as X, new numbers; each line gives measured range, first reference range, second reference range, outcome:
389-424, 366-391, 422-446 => -4.5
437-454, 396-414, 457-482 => 2.0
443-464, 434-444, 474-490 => -3.1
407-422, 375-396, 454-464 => -0.8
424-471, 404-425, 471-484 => 4.5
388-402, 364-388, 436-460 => -0.4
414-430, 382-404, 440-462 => 0.2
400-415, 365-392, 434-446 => -3.2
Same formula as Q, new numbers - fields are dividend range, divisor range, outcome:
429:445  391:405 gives 0.78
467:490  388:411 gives 0.97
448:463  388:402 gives 1.01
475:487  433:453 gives 1.17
